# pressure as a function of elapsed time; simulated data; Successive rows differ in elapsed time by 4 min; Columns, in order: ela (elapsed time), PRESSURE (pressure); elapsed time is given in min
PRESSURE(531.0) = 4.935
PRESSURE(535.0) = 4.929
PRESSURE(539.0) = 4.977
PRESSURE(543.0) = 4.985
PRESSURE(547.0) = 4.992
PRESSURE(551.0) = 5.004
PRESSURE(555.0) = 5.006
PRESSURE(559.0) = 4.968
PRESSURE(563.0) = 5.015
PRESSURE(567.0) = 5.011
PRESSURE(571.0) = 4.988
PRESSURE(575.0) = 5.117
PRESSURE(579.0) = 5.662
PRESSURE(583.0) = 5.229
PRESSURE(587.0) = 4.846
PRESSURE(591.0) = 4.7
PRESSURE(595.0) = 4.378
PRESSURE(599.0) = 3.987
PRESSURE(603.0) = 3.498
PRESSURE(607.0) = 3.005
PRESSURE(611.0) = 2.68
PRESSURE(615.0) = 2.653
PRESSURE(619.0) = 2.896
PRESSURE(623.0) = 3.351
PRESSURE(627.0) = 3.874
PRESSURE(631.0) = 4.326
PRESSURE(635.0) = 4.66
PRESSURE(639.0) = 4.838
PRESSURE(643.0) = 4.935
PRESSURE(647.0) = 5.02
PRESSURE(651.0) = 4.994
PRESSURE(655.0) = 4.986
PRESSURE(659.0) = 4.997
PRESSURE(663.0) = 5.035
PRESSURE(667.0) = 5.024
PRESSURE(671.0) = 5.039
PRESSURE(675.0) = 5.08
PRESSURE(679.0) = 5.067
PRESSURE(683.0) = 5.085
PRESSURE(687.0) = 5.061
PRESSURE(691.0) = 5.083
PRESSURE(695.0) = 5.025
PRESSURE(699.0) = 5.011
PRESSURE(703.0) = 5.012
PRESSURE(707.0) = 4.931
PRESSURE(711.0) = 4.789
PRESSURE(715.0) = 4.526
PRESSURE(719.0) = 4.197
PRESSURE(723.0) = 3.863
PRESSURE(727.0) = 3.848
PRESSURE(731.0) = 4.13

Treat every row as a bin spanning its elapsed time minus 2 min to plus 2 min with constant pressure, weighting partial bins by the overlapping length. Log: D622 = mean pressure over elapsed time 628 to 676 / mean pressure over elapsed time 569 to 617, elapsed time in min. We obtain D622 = 1.16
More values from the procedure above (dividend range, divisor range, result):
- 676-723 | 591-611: 1.31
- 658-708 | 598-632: 1.52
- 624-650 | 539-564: 0.92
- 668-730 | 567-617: 1.12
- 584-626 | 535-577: 0.73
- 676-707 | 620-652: 1.14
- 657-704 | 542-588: 0.99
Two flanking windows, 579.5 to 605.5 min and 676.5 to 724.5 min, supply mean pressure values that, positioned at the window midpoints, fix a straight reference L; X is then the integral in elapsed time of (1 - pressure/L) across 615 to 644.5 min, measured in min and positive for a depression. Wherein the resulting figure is 3.8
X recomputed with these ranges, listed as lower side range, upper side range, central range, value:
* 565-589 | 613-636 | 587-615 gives 4.3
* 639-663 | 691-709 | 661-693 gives -0.4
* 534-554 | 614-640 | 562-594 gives -3.9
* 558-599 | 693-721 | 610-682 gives 6.0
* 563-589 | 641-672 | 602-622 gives 8.4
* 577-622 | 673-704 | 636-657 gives -1.9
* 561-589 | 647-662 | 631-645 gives 0.8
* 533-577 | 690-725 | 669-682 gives -0.8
